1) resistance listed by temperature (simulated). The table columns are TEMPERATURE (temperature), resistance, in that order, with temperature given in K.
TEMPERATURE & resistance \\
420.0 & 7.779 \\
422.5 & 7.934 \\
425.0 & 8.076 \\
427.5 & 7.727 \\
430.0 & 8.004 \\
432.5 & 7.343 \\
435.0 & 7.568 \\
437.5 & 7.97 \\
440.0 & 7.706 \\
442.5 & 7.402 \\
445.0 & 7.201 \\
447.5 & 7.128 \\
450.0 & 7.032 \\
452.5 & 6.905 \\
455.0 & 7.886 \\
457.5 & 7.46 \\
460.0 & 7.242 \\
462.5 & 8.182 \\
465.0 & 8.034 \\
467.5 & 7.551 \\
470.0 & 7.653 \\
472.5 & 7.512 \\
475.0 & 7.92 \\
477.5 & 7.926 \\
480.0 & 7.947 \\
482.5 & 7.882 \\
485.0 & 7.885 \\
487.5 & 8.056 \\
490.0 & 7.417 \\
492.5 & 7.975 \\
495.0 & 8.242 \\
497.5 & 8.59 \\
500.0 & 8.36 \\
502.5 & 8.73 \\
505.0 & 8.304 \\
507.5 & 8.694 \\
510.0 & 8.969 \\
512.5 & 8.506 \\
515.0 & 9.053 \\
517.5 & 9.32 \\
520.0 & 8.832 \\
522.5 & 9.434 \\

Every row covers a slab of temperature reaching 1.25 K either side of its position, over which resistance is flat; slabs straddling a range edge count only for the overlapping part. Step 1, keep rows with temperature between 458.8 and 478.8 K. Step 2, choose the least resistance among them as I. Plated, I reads 7.242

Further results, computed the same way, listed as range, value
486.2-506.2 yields 7.417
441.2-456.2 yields 6.905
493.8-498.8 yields 8.242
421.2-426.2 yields 7.934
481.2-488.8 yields 7.882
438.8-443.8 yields 7.402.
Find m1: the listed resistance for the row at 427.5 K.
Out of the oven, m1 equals 7.727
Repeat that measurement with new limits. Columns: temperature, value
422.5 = 7.934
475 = 7.92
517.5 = 9.32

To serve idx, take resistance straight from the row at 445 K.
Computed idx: 7.201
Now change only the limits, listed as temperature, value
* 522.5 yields 9.434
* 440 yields 7.706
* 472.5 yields 7.512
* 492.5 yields 7.975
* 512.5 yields 8.506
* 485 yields 7.885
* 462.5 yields 8.182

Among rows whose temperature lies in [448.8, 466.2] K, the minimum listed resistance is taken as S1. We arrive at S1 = 6.905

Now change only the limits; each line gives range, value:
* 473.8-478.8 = 7.92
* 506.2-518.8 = 8.506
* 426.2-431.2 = 7.727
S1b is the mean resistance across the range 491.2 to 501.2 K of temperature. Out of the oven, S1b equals 8.29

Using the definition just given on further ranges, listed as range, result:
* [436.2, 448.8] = 7.48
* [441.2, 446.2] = 7.31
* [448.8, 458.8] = 7.32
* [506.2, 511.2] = 8.82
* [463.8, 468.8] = 7.79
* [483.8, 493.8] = 7.84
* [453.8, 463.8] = 7.69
